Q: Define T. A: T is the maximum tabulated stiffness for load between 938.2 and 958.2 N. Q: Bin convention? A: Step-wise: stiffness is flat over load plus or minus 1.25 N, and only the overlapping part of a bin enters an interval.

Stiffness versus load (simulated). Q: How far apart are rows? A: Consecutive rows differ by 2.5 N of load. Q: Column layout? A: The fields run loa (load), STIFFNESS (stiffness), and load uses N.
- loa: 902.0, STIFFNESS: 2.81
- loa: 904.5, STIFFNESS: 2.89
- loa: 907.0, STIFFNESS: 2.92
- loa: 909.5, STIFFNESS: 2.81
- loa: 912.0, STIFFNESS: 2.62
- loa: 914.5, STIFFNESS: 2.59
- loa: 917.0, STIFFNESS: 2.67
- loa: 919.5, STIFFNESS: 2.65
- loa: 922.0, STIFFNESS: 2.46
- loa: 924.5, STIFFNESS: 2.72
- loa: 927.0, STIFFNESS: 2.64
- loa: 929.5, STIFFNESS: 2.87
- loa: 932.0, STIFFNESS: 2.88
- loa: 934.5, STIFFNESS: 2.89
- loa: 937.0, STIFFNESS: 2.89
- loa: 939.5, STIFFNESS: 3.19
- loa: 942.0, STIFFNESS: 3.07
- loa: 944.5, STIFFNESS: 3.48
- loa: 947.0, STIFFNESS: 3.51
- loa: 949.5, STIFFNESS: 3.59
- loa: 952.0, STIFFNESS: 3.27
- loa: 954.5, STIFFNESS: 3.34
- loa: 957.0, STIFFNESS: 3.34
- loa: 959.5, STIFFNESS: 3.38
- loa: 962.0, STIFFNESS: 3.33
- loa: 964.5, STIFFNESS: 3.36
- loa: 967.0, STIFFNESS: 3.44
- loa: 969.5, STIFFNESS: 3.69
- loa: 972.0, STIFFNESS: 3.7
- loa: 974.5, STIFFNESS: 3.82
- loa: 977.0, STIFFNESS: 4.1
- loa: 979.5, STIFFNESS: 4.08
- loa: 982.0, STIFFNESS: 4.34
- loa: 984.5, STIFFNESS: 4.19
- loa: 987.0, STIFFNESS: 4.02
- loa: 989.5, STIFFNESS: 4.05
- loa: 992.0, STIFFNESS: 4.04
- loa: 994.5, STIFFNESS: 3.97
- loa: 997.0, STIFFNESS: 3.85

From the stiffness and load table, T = 3.59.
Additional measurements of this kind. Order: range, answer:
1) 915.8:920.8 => 2.67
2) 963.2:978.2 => 4.1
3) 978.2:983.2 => 4.34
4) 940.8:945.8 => 3.48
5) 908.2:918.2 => 2.81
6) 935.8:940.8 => 3.19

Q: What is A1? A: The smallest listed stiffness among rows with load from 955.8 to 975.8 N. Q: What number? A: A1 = 3.33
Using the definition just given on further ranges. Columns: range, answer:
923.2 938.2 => 2.64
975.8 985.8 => 4.08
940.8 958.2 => 3.07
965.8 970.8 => 3.44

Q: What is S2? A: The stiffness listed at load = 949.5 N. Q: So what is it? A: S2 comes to 3.59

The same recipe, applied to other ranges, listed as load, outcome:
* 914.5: 2.59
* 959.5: 3.38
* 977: 4.1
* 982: 4.34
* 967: 3.44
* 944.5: 3.48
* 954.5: 3.34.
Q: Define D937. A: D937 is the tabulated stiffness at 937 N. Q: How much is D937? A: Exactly 2.89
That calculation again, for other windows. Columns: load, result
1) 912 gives 2.62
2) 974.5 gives 3.82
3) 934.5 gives 2.89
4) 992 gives 4.04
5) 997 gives 3.85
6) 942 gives 3.07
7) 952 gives 3.27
